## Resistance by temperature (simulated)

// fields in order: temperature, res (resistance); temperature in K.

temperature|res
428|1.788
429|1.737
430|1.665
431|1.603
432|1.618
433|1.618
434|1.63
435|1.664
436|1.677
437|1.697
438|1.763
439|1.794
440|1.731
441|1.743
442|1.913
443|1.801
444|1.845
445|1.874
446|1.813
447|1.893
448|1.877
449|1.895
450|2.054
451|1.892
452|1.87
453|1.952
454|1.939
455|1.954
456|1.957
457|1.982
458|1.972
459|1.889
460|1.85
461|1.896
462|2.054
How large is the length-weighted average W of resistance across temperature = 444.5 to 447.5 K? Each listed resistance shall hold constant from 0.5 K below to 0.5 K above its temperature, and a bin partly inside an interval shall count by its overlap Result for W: 1.86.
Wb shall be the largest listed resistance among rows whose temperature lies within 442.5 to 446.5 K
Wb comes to 1.874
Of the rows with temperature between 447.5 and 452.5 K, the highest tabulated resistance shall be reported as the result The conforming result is 2.054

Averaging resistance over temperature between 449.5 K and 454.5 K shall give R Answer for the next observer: 1.94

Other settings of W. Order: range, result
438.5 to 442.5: 1.8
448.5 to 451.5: 1.95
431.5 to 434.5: 1.62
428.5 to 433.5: 1.65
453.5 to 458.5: 1.96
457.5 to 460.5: 1.9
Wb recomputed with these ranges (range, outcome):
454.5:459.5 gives 1.982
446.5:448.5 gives 1.893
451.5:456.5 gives 1.957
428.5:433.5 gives 1.737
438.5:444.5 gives 1.913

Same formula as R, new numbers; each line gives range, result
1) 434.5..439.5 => 1.72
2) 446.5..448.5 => 1.89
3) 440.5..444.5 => 1.83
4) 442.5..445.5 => 1.84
